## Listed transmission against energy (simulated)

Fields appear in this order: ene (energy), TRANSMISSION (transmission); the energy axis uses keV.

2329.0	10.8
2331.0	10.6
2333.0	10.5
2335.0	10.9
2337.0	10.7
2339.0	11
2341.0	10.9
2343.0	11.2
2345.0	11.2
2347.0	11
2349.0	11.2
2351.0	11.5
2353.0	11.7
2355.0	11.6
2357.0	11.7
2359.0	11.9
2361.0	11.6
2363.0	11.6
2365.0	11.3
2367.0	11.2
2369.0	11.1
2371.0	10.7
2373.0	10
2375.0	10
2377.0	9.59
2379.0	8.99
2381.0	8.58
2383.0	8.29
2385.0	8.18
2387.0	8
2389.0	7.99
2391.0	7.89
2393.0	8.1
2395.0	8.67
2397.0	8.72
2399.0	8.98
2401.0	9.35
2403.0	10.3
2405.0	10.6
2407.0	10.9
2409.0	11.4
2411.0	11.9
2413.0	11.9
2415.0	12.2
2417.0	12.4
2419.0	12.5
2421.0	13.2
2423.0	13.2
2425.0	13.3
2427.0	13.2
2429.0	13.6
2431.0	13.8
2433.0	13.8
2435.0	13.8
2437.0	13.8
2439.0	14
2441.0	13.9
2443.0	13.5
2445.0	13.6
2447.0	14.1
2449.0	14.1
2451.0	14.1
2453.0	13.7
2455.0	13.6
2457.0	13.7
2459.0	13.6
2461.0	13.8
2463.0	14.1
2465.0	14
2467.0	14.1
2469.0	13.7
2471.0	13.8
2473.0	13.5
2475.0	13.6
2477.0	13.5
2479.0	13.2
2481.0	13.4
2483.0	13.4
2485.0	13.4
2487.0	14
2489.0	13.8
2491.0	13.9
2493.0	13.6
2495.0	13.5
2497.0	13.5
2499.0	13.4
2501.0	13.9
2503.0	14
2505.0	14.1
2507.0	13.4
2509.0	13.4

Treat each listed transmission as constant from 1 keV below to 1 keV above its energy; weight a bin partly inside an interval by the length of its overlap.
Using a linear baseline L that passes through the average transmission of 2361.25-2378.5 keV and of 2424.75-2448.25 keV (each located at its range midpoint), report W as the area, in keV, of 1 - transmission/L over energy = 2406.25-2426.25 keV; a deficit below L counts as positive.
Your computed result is 0.8 keV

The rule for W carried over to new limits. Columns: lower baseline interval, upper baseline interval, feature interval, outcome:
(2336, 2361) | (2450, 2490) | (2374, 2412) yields 9.08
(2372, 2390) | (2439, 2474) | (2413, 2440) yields -3.18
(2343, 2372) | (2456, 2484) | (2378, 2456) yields 6.56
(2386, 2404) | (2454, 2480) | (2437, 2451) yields -2.07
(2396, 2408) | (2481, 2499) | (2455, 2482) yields -2.17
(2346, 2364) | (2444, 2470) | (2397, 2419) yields 3.10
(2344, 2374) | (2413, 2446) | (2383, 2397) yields 4.59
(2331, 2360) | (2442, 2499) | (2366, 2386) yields 3.61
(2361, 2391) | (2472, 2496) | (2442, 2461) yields -2.12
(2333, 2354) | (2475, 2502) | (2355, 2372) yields 0.06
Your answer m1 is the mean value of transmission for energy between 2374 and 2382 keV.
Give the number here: 9.29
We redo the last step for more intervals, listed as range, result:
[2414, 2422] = 12.6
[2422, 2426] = 13.2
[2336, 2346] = 11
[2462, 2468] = 14.1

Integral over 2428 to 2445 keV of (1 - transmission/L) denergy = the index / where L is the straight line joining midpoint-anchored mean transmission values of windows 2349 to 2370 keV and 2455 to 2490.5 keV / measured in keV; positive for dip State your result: -1.0 keV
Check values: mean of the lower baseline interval 11.5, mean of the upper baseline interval 13.7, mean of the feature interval 13.8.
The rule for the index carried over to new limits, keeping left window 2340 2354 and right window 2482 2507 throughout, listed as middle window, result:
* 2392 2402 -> 2.7 keV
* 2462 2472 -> -0.5 keV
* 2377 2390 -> 3.7 keV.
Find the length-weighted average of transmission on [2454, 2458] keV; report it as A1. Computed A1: 13.6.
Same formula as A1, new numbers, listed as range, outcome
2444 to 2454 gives 13.9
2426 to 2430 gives 13.4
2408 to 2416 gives 11.9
